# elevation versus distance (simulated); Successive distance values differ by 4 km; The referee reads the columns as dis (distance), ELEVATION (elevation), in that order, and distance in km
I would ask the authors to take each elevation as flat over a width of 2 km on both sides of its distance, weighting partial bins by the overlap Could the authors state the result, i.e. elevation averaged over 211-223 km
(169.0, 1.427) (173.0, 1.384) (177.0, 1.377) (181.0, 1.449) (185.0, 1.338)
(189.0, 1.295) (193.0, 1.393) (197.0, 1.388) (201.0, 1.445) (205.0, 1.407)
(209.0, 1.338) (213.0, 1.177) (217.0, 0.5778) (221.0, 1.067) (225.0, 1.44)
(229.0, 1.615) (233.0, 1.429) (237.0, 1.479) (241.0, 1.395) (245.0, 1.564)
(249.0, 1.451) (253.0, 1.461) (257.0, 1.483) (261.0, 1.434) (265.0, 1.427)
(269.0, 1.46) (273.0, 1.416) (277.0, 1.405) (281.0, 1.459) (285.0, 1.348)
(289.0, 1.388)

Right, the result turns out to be 0.941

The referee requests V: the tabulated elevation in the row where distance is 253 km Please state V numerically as 1.461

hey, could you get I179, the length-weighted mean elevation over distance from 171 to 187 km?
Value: 1.39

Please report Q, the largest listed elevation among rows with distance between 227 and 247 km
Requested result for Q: 1.615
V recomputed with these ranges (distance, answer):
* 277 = 1.405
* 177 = 1.377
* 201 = 1.445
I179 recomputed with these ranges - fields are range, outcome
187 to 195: 1.34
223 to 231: 1.53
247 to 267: 1.45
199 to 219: 1.19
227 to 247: 1.5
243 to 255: 1.49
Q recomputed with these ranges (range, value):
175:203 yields 1.449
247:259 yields 1.483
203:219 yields 1.407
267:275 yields 1.46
